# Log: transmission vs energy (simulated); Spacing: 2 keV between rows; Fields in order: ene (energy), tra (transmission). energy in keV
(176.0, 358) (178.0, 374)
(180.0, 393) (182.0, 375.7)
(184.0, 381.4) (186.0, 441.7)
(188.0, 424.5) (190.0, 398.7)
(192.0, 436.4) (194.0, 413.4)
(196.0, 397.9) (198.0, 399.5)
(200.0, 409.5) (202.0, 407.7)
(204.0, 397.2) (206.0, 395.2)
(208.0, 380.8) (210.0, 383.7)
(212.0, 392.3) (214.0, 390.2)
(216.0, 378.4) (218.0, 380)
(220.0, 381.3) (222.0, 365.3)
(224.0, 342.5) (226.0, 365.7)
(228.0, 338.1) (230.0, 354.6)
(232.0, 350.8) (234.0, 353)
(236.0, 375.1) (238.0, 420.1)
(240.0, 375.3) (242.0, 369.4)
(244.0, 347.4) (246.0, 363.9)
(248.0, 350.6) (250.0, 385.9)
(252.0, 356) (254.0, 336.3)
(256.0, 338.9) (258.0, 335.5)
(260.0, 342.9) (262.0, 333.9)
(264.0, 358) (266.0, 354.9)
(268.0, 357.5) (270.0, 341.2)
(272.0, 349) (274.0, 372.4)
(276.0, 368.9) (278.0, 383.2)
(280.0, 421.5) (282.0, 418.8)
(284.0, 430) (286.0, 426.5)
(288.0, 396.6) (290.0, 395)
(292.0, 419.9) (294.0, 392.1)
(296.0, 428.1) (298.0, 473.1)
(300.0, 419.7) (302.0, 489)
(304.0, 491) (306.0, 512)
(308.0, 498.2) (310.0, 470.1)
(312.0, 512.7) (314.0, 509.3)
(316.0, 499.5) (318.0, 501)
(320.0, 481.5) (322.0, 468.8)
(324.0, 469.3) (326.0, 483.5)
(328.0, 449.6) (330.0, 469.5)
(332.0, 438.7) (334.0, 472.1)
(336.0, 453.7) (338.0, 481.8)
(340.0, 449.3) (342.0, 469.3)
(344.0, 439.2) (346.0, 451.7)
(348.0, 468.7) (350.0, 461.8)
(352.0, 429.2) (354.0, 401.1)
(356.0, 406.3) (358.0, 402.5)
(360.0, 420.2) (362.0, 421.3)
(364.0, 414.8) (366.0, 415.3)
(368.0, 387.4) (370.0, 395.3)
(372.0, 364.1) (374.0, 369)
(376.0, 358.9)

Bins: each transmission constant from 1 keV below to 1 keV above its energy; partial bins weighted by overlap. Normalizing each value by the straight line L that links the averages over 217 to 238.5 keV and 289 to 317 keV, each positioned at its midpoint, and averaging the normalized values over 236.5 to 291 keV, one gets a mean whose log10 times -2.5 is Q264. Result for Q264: 0.11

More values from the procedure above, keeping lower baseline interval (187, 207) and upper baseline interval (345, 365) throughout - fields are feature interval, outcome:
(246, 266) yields 0.19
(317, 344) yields -0.10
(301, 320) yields -0.18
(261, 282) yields 0.14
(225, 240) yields 0.13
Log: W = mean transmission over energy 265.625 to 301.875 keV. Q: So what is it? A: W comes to 400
